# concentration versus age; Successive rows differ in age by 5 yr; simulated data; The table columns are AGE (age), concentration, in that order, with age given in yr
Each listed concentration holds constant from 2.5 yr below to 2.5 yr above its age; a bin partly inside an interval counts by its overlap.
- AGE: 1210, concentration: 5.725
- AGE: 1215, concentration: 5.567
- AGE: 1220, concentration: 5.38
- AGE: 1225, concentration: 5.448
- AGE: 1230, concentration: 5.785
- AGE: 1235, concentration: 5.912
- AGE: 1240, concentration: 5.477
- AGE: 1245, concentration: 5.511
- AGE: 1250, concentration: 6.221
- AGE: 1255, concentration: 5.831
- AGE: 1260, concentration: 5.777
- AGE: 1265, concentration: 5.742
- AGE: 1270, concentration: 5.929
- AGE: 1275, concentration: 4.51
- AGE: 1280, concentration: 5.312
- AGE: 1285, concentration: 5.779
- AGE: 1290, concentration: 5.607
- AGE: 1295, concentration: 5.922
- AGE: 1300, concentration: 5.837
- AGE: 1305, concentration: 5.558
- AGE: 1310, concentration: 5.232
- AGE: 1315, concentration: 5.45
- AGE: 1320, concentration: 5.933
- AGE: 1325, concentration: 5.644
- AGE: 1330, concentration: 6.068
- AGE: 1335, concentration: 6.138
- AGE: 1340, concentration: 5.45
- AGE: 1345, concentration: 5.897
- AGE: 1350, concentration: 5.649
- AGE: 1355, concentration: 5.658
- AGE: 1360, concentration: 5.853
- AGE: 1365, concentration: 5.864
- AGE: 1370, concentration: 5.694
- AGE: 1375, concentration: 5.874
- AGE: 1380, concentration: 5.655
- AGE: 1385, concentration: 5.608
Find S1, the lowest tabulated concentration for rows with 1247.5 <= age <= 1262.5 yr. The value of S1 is 5.777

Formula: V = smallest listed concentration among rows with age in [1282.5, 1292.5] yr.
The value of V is 5.607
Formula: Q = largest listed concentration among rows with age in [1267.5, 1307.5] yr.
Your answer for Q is 5.929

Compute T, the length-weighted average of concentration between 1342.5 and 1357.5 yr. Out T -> 5.73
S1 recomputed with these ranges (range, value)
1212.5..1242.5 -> 5.38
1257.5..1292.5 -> 4.51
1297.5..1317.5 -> 5.232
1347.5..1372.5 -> 5.649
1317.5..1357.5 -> 5.45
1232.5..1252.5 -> 5.477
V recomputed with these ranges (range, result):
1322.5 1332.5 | 5.644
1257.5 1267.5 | 5.742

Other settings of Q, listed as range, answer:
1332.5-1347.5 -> 6.138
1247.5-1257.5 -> 6.221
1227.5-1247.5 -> 5.912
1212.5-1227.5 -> 5.567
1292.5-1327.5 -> 5.933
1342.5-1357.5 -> 5.897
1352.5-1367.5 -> 5.864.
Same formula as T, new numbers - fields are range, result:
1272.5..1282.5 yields 4.91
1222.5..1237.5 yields 5.71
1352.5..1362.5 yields 5.76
